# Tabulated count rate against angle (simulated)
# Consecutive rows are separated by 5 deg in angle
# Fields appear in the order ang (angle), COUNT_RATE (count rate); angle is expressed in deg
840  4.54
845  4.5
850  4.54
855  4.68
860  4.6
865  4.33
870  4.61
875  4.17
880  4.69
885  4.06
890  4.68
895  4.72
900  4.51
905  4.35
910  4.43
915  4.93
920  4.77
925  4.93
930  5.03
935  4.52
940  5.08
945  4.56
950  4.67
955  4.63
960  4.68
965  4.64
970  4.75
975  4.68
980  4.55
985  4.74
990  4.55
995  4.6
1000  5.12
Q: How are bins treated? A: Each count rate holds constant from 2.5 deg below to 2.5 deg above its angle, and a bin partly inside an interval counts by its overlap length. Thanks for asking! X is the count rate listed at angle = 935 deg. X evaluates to 4.52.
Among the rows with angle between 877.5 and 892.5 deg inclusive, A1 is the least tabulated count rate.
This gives 4.06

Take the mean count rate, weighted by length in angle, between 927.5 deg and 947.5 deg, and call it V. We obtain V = 4.8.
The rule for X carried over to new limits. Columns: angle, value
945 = 4.56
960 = 4.68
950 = 4.67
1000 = 5.12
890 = 4.68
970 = 4.75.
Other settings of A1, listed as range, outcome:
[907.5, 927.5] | 4.43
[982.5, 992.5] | 4.55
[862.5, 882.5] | 4.17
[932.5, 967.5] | 4.52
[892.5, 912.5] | 4.35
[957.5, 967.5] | 4.64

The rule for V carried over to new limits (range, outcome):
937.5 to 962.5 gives 4.72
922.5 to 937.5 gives 4.83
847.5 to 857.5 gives 4.61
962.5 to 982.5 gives 4.65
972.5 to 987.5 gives 4.66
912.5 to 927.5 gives 4.88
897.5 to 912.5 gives 4.43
